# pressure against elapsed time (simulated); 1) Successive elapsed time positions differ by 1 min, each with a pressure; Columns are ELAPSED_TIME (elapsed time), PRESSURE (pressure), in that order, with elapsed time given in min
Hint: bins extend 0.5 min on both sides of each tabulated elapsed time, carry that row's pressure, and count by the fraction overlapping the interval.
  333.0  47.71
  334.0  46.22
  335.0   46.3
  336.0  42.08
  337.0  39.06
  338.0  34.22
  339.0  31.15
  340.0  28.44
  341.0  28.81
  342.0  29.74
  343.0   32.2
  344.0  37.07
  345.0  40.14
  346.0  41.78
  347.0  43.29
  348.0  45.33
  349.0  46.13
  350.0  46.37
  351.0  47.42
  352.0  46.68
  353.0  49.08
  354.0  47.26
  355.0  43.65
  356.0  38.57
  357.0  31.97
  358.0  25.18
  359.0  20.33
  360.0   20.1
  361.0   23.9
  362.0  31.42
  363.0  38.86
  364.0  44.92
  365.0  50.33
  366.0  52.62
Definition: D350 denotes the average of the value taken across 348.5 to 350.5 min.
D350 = 46.2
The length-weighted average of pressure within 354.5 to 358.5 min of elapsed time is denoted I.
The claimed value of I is 34.8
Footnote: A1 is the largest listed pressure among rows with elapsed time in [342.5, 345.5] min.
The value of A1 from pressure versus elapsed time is 40.14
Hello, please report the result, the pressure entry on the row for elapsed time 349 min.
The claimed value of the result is 46.13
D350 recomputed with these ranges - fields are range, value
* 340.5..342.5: 29.3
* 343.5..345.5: 38.6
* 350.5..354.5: 47.6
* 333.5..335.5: 46.3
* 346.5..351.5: 45.7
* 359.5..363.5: 28.6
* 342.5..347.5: 38.9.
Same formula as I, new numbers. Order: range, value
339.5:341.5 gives 28.6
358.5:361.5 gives 21.4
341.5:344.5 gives 33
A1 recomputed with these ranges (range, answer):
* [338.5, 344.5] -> 37.07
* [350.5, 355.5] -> 49.08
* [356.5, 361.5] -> 31.97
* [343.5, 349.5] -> 46.13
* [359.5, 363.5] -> 38.86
